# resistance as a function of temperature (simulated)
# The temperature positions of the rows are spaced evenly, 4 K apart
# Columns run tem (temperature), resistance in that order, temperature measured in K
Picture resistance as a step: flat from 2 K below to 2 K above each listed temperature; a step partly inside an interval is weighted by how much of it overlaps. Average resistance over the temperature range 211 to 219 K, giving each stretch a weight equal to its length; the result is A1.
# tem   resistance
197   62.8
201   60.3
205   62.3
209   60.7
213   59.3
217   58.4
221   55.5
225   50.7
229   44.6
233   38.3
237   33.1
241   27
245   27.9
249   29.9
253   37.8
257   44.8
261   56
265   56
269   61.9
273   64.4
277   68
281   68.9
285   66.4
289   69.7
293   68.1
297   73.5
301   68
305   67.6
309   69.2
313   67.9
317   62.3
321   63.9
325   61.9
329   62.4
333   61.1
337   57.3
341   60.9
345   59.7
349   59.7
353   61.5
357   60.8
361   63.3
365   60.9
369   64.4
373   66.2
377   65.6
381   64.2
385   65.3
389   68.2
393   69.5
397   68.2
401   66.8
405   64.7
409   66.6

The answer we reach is 58.8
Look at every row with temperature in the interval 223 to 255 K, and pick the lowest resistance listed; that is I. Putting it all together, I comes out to 27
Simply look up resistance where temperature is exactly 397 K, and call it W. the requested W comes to 68.2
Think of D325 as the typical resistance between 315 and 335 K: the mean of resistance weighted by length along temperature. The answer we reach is 62.3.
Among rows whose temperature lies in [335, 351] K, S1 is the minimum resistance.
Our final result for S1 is 57.3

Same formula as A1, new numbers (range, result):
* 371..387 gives 65.3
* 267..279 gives 64.8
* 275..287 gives 67.8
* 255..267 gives 52.3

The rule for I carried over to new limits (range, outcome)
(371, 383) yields 64.2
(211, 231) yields 44.6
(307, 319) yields 62.3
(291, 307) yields 67.6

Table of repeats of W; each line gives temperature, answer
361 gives 63.3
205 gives 62.3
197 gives 62.8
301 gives 68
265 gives 56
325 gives 61.9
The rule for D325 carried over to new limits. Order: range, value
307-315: 68.6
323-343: 60.7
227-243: 35.8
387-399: 68.6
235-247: 29.3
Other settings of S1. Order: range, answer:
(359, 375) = 60.9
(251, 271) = 37.8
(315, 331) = 61.9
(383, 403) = 65.3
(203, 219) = 58.4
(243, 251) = 27.9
